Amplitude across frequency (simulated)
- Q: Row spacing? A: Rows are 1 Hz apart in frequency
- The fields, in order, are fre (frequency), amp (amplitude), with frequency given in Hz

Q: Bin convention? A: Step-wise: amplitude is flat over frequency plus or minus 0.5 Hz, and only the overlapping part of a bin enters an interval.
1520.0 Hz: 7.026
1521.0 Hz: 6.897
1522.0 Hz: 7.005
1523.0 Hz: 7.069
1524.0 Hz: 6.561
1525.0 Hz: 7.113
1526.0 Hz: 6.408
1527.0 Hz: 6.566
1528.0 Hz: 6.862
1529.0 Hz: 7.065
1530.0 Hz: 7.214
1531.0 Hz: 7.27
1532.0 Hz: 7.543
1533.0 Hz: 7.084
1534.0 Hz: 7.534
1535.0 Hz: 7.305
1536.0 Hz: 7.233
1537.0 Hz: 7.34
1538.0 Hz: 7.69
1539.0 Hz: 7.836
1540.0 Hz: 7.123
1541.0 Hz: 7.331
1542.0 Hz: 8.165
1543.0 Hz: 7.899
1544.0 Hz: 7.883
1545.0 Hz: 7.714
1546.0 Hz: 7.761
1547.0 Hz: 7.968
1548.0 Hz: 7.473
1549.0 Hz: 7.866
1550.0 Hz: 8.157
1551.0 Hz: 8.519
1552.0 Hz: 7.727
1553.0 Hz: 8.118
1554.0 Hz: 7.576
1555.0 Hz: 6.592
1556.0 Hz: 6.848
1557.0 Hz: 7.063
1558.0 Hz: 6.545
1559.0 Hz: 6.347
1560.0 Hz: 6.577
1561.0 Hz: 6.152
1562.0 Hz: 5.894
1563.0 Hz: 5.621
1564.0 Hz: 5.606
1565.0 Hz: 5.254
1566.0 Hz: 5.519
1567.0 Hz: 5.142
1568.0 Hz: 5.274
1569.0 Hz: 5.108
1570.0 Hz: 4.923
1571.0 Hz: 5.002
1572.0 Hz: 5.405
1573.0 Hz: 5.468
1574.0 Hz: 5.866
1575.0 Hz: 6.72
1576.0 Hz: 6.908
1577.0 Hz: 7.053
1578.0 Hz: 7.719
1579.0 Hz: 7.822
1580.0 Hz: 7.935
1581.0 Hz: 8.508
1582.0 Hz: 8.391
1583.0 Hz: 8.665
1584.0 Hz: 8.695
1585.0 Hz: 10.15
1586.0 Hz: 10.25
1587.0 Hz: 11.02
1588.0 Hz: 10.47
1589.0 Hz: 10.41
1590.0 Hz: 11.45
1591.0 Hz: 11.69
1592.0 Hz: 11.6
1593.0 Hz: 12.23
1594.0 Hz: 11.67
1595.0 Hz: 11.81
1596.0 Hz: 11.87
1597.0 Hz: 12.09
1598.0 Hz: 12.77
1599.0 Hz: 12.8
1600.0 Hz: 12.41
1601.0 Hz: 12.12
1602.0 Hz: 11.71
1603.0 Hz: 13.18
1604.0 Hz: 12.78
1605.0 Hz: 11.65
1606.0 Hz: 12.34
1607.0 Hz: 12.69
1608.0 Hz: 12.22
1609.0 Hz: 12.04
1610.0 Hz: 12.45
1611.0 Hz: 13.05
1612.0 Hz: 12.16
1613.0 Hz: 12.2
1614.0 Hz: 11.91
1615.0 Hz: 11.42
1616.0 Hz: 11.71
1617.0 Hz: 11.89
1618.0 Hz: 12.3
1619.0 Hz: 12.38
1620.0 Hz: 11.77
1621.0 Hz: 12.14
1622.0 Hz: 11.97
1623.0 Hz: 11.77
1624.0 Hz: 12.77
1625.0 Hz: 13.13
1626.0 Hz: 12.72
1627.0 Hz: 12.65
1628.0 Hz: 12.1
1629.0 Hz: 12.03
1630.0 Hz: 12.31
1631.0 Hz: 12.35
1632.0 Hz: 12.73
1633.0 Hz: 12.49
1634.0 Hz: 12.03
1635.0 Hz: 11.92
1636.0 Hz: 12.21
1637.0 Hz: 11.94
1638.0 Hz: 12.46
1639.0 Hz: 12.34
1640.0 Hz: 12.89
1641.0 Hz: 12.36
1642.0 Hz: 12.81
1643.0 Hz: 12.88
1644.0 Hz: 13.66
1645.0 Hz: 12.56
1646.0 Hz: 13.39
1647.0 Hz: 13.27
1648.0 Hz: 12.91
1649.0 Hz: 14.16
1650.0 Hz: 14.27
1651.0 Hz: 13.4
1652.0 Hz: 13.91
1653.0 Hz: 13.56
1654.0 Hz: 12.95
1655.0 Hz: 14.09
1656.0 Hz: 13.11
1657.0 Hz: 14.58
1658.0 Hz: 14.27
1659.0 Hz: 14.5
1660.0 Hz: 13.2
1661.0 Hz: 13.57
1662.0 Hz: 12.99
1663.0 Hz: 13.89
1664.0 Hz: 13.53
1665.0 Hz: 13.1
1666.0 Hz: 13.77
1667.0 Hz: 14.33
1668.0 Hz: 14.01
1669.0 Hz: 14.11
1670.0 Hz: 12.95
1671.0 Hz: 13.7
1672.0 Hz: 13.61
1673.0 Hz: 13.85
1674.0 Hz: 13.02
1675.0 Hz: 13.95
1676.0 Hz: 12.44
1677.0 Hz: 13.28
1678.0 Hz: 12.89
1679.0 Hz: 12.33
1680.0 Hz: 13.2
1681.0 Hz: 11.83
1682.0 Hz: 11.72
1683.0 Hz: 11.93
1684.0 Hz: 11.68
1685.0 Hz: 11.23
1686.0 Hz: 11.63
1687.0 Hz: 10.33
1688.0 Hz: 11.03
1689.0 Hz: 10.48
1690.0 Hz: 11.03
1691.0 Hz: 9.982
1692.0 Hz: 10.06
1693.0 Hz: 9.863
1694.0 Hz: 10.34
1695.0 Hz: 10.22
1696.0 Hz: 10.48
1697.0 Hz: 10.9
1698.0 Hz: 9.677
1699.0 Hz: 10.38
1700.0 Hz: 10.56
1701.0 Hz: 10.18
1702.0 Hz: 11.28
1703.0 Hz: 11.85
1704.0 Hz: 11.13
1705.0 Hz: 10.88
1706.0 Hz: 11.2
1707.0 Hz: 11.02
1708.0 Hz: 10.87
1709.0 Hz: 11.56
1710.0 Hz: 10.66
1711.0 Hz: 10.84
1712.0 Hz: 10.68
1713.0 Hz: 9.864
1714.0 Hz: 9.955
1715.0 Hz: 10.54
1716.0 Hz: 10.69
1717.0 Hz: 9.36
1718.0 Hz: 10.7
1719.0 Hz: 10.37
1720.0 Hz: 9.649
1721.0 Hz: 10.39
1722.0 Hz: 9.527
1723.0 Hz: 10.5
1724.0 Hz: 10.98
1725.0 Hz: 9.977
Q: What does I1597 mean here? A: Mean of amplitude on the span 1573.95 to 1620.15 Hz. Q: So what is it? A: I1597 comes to 11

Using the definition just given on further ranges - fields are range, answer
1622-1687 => 13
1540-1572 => 6.75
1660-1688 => 12.9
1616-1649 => 12.5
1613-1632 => 12.2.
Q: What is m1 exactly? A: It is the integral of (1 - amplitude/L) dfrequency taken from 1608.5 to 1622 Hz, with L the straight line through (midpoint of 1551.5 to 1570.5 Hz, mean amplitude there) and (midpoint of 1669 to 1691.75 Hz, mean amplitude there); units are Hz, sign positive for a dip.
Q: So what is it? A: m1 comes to -4.8 Hz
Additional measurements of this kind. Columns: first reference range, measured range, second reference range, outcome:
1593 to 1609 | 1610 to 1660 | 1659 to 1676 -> 0.8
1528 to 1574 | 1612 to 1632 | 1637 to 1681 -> -1.9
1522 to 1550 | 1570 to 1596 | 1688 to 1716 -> -1.8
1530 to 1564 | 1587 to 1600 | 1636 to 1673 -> -2.3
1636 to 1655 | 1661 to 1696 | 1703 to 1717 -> -1.1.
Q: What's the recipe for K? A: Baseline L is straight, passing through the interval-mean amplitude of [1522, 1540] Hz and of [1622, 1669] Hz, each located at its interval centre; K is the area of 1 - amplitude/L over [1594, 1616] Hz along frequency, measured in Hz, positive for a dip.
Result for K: -2.5 Hz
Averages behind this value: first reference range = 7.15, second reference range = 13.1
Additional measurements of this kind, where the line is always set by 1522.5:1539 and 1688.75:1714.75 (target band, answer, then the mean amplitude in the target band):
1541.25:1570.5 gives 3.1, 6.81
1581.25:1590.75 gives -1.9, 9.95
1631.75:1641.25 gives -3.1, 12.3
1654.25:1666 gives -4.7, 13.7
